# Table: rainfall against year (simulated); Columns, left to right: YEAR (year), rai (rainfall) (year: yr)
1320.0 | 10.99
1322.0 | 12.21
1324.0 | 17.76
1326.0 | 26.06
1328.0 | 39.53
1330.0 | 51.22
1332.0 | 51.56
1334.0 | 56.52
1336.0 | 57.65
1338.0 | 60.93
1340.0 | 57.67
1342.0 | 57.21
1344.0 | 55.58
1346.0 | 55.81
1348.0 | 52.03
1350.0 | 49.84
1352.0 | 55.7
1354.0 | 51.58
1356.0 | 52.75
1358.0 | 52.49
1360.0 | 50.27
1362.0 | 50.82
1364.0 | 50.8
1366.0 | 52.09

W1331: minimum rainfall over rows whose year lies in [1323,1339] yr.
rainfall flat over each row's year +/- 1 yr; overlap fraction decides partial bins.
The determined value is 17.76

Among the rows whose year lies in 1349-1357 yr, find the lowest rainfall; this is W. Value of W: 49.84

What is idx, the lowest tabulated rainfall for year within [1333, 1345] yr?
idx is 55.58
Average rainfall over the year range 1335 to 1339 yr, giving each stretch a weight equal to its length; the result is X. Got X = 59.3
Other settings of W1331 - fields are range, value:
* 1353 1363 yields 50.27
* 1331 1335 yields 51.56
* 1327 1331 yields 39.53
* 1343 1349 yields 52.03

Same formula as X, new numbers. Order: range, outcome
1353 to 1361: 51.8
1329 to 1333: 51.4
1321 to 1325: 15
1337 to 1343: 58.6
